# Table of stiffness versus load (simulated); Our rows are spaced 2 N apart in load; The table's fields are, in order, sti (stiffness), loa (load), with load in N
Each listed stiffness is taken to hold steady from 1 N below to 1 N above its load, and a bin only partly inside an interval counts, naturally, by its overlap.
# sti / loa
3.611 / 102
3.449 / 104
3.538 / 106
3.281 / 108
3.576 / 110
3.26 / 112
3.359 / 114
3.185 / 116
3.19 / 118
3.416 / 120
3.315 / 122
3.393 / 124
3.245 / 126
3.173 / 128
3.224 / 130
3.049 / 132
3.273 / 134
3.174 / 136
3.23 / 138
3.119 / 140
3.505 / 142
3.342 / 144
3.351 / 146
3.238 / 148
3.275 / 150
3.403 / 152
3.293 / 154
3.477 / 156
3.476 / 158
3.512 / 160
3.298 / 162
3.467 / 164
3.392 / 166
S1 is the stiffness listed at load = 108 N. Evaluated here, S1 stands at 3.281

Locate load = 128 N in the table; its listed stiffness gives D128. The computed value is 3.173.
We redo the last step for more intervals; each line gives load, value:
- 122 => 3.315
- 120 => 3.416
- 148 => 3.238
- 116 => 3.185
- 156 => 3.477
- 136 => 3.174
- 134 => 3.273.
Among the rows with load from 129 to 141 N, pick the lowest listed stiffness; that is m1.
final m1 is 3.049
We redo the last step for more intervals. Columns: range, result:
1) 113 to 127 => 3.185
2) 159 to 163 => 3.298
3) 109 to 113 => 3.26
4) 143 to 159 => 3.238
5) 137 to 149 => 3.119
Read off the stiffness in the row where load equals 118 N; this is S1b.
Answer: 3.19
